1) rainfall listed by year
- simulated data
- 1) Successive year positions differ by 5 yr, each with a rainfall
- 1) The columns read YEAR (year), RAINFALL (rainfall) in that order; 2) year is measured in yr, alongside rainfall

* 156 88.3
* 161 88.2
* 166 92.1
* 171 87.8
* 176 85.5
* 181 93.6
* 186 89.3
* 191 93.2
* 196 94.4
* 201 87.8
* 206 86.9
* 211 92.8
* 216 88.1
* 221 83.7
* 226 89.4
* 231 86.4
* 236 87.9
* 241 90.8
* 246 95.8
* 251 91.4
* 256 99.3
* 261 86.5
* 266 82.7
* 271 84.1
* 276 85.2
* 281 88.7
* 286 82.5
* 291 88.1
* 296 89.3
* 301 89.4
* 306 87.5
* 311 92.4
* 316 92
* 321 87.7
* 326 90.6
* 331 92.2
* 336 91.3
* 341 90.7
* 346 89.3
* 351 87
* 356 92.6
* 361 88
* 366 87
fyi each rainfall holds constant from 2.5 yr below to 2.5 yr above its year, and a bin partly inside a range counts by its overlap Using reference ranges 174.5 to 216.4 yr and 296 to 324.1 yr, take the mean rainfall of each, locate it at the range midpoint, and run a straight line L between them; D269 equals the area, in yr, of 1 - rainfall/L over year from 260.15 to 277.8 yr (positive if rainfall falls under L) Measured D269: 1.1 yr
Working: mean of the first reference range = 90.4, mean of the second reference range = 89.8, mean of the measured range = 84.4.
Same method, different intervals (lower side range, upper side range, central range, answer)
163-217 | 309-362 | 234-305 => 1.27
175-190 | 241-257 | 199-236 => 1.82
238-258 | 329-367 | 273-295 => 1.48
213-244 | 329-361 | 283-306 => 0.49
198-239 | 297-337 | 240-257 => -1.05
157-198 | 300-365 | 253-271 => 0.27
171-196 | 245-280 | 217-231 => 0.48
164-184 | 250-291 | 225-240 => 0.05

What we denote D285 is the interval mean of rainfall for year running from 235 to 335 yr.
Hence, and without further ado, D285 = 89.3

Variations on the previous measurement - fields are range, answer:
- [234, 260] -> 92.8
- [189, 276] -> 89.3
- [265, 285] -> 85.2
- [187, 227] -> 89.5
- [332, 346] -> 90.8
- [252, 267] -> 90.4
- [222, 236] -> 87.5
